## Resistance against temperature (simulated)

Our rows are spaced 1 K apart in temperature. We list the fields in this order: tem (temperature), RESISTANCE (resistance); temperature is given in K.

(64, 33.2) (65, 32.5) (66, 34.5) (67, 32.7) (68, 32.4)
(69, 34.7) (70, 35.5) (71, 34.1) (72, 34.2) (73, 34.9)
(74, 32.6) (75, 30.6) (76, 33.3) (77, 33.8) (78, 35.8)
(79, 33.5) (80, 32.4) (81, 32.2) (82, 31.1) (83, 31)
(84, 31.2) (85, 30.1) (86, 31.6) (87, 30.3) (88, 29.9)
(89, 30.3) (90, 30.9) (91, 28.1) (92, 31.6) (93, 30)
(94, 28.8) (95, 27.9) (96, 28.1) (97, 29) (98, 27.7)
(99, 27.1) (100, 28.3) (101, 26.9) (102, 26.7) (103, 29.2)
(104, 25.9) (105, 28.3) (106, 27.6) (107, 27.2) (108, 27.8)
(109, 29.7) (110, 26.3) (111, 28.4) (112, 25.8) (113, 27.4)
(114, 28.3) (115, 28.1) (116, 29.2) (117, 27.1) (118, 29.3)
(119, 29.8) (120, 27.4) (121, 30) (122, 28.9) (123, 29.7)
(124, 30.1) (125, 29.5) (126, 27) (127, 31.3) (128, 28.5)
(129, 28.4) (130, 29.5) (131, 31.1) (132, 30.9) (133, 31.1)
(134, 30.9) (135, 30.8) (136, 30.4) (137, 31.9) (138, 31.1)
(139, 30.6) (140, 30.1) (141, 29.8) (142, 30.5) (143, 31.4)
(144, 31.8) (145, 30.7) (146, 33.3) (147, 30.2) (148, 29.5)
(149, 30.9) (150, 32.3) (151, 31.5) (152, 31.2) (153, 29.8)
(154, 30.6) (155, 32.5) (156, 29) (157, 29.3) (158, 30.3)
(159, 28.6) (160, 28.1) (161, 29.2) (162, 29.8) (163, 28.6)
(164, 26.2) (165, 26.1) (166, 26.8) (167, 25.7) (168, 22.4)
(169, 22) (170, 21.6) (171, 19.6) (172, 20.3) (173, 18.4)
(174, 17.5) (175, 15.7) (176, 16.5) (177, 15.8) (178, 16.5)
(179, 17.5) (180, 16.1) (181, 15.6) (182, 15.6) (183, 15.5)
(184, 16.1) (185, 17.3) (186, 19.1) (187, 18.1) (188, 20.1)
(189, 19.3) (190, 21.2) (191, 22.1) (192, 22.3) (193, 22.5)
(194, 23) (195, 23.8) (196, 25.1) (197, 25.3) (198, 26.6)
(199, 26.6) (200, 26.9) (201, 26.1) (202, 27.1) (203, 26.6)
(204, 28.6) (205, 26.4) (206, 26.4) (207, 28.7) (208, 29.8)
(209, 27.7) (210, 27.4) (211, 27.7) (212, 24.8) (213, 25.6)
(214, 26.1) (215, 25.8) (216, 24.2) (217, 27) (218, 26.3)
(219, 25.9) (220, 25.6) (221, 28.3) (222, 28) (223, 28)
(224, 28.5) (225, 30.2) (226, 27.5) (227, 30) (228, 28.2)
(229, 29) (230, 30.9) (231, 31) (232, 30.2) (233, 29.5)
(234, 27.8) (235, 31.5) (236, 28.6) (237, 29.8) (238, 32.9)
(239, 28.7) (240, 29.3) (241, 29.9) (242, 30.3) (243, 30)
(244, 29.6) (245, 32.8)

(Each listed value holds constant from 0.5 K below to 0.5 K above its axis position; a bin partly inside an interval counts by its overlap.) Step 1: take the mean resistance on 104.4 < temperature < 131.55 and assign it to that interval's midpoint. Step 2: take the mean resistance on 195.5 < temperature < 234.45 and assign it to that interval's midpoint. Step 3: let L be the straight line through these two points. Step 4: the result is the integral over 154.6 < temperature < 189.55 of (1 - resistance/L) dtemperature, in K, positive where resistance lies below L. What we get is 7.6 K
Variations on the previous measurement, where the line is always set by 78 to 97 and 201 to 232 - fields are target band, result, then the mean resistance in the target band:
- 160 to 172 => 1.5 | 25.2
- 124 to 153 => -1.1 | 30.6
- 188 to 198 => 1.9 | 22.8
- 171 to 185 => 5.7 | 16.8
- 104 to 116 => 0.9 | 27.7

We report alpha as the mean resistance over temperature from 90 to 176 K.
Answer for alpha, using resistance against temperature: 28.3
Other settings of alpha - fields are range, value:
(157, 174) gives 25.1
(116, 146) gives 30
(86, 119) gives 28.4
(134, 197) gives 25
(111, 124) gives 28.5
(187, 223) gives 25.5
